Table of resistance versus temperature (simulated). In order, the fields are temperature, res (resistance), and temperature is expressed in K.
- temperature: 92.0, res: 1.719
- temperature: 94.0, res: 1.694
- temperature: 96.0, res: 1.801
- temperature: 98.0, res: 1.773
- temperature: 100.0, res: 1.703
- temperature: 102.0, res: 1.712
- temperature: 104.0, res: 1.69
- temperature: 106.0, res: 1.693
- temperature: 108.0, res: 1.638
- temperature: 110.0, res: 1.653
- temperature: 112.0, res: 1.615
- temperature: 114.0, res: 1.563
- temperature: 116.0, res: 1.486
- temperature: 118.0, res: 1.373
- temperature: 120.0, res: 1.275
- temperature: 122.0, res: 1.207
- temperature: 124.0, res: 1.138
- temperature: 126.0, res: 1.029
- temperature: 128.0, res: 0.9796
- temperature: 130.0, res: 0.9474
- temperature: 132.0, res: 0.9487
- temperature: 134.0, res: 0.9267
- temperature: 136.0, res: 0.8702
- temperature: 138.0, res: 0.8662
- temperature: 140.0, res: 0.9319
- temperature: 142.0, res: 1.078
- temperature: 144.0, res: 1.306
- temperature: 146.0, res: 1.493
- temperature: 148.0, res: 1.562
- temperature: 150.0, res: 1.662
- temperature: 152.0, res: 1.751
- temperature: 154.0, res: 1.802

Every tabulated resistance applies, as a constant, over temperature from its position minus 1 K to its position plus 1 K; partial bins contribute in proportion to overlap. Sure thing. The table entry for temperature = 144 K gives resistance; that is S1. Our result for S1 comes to 1.306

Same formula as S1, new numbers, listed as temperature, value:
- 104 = 1.69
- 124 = 1.138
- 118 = 1.373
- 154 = 1.802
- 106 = 1.693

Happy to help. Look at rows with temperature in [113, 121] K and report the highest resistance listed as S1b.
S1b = 1.563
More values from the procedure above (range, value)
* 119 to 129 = 1.275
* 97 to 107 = 1.773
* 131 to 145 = 1.306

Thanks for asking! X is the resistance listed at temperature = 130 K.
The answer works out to 0.9474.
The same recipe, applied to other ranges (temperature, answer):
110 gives 1.653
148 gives 1.562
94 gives 1.694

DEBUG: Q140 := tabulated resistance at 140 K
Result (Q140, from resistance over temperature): 0.9319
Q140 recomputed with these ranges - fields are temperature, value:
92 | 1.719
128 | 0.9796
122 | 1.207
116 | 1.486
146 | 1.493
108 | 1.638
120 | 1.275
